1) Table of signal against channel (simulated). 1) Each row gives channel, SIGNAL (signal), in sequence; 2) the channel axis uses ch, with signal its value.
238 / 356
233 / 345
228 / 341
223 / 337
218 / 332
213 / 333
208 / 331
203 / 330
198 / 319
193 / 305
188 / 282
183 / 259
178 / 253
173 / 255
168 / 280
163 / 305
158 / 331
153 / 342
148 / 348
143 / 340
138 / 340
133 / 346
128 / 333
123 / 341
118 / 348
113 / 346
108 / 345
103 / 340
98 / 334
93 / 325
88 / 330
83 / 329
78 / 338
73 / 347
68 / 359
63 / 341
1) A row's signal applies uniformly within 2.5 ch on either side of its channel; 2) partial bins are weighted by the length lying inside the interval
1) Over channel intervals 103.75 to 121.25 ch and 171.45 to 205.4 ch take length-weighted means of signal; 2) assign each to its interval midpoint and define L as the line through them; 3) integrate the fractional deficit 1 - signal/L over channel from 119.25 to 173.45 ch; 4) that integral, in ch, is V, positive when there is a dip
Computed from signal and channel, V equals -1.23 ch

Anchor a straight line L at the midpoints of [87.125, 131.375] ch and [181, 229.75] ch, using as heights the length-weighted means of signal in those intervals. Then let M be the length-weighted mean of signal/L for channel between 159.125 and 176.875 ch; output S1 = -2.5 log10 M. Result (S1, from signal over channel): 0.16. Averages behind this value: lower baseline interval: 338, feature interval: 282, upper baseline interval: 317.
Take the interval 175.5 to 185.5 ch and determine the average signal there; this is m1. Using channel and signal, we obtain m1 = 256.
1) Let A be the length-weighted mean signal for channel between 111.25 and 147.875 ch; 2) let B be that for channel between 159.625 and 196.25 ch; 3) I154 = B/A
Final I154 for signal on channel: 0.8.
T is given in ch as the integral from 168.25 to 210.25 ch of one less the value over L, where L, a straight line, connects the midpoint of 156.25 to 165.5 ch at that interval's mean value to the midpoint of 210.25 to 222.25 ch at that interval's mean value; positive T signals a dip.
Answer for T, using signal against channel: 4.5 ch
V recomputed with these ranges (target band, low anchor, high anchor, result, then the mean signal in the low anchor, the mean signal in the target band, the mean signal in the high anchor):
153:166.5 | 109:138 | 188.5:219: 0.6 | 343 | 320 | 322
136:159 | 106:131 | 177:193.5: -2.1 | 343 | 341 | 273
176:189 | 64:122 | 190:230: 2.7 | 340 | 263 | 328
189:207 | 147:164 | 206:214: 0.9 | 332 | 316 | 332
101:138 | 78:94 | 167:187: -4.6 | 330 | 343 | 262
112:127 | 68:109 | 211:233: -0.3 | 337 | 344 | 337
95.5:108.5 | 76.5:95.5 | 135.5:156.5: -0.2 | 330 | 339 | 342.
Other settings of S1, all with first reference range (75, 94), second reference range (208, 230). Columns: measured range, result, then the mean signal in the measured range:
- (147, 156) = -0.034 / 344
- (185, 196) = 0.143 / 293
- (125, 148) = -0.025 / 341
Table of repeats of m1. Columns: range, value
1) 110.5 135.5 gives 343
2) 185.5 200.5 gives 302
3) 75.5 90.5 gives 332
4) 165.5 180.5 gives 263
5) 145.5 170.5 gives 321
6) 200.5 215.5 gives 331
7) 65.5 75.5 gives 353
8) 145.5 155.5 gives 345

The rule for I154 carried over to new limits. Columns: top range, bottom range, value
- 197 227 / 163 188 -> 1.24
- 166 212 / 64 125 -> 0.86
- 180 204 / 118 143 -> 0.87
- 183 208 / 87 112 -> 0.91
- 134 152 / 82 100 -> 1.04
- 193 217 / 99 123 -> 0.95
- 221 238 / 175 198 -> 1.23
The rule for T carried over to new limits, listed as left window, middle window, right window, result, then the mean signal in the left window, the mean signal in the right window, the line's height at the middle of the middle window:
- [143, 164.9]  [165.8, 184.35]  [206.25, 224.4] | 4.0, 333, 333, 333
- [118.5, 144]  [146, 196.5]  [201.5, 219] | 6.0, 341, 332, 336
